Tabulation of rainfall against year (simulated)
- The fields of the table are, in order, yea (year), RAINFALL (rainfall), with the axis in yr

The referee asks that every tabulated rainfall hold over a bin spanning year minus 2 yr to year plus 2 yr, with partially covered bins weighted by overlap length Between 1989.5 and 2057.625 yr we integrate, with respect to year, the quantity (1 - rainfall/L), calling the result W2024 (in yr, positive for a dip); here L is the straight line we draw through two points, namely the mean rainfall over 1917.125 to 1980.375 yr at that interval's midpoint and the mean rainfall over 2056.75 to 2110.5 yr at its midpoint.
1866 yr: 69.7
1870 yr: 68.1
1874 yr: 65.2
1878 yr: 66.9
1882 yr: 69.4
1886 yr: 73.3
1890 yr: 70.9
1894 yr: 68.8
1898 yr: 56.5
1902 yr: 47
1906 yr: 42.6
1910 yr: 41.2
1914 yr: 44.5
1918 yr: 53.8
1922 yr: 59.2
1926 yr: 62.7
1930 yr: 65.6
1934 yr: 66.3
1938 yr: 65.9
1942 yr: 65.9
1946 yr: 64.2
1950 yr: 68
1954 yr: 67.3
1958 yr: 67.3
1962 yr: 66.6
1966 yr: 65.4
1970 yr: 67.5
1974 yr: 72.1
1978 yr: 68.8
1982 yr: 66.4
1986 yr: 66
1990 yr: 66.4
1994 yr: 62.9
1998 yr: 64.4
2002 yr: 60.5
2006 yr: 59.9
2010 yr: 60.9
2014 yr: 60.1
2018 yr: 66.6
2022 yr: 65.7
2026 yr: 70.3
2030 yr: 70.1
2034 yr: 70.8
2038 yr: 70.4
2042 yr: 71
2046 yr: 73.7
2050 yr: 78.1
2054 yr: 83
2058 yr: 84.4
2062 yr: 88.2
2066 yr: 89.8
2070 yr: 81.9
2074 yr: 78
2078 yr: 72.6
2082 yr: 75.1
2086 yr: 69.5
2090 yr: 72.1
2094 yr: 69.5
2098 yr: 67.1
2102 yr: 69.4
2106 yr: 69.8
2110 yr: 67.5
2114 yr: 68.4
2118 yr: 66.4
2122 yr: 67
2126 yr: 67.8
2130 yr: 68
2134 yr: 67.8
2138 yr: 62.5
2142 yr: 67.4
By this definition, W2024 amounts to 2.7 yr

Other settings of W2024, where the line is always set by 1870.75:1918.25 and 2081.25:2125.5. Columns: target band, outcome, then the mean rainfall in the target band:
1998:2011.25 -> 0.65 yr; 61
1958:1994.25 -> -2.51 yr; 67.1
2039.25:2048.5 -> -0.89 yr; 72.5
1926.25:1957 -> -2.48 yr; 66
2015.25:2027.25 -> -0.35 yr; 66.9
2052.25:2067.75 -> -4.50 yr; 86.3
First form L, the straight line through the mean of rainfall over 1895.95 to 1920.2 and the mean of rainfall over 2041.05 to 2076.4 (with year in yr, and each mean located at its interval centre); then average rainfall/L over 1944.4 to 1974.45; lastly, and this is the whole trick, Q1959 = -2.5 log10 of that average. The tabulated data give -0.14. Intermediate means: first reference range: 47.7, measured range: 67.1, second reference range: 81.1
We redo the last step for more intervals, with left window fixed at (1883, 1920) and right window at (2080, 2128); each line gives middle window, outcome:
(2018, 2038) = -0.08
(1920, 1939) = -0.11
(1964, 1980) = -0.14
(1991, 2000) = -0.03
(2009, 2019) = 0.02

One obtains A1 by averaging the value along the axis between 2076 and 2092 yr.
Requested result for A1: 72.3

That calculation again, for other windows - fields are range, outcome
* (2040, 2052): 74.3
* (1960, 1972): 66.5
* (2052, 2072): 85.5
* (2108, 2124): 67.3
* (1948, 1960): 67.5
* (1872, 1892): 69.1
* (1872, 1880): 66.1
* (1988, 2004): 63.6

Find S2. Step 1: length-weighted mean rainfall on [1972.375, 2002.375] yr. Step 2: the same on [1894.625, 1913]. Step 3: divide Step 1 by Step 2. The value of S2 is 1.37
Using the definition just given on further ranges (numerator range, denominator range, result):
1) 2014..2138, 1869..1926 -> 1.22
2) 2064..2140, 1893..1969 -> 1.19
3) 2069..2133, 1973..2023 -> 1.09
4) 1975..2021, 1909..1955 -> 1.06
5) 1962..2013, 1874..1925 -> 1.12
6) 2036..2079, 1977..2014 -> 1.25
